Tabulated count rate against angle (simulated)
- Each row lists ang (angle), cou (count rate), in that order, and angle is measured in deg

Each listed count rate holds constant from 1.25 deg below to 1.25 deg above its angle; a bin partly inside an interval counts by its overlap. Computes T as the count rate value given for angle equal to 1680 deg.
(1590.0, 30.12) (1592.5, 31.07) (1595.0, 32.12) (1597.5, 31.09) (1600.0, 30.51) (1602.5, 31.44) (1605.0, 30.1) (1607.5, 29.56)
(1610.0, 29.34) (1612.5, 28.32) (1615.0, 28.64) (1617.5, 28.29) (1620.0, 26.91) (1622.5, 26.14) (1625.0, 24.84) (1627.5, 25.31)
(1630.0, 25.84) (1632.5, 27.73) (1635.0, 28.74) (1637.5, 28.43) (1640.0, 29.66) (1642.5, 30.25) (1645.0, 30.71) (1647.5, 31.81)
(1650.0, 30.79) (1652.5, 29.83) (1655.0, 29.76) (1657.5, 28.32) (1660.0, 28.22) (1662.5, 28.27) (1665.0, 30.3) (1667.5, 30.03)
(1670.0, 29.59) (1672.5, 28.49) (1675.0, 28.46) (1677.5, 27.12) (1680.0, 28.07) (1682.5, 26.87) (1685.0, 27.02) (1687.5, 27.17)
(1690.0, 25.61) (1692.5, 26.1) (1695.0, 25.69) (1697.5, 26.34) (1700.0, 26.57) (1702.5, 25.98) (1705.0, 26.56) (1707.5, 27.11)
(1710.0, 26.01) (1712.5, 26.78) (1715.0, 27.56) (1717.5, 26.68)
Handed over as 28.07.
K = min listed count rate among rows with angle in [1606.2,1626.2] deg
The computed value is 24.84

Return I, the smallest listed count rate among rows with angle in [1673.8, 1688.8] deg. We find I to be 26.87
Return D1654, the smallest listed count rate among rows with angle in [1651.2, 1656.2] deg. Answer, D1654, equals 29.76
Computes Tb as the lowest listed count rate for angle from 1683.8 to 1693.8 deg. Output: 25.61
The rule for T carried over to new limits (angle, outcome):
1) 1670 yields 29.59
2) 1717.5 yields 26.68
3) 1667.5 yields 30.03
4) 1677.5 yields 27.12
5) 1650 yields 30.79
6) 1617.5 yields 28.29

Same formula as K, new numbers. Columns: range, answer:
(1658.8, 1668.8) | 28.22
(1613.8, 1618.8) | 28.29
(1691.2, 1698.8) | 25.69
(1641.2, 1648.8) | 30.25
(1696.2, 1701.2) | 26.34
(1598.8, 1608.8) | 29.56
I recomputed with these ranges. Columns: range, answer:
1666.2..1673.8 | 28.49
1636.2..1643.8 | 28.43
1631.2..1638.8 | 27.73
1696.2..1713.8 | 25.98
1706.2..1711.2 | 26.01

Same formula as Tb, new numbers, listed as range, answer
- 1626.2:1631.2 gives 25.31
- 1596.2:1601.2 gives 30.51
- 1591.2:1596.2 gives 31.07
